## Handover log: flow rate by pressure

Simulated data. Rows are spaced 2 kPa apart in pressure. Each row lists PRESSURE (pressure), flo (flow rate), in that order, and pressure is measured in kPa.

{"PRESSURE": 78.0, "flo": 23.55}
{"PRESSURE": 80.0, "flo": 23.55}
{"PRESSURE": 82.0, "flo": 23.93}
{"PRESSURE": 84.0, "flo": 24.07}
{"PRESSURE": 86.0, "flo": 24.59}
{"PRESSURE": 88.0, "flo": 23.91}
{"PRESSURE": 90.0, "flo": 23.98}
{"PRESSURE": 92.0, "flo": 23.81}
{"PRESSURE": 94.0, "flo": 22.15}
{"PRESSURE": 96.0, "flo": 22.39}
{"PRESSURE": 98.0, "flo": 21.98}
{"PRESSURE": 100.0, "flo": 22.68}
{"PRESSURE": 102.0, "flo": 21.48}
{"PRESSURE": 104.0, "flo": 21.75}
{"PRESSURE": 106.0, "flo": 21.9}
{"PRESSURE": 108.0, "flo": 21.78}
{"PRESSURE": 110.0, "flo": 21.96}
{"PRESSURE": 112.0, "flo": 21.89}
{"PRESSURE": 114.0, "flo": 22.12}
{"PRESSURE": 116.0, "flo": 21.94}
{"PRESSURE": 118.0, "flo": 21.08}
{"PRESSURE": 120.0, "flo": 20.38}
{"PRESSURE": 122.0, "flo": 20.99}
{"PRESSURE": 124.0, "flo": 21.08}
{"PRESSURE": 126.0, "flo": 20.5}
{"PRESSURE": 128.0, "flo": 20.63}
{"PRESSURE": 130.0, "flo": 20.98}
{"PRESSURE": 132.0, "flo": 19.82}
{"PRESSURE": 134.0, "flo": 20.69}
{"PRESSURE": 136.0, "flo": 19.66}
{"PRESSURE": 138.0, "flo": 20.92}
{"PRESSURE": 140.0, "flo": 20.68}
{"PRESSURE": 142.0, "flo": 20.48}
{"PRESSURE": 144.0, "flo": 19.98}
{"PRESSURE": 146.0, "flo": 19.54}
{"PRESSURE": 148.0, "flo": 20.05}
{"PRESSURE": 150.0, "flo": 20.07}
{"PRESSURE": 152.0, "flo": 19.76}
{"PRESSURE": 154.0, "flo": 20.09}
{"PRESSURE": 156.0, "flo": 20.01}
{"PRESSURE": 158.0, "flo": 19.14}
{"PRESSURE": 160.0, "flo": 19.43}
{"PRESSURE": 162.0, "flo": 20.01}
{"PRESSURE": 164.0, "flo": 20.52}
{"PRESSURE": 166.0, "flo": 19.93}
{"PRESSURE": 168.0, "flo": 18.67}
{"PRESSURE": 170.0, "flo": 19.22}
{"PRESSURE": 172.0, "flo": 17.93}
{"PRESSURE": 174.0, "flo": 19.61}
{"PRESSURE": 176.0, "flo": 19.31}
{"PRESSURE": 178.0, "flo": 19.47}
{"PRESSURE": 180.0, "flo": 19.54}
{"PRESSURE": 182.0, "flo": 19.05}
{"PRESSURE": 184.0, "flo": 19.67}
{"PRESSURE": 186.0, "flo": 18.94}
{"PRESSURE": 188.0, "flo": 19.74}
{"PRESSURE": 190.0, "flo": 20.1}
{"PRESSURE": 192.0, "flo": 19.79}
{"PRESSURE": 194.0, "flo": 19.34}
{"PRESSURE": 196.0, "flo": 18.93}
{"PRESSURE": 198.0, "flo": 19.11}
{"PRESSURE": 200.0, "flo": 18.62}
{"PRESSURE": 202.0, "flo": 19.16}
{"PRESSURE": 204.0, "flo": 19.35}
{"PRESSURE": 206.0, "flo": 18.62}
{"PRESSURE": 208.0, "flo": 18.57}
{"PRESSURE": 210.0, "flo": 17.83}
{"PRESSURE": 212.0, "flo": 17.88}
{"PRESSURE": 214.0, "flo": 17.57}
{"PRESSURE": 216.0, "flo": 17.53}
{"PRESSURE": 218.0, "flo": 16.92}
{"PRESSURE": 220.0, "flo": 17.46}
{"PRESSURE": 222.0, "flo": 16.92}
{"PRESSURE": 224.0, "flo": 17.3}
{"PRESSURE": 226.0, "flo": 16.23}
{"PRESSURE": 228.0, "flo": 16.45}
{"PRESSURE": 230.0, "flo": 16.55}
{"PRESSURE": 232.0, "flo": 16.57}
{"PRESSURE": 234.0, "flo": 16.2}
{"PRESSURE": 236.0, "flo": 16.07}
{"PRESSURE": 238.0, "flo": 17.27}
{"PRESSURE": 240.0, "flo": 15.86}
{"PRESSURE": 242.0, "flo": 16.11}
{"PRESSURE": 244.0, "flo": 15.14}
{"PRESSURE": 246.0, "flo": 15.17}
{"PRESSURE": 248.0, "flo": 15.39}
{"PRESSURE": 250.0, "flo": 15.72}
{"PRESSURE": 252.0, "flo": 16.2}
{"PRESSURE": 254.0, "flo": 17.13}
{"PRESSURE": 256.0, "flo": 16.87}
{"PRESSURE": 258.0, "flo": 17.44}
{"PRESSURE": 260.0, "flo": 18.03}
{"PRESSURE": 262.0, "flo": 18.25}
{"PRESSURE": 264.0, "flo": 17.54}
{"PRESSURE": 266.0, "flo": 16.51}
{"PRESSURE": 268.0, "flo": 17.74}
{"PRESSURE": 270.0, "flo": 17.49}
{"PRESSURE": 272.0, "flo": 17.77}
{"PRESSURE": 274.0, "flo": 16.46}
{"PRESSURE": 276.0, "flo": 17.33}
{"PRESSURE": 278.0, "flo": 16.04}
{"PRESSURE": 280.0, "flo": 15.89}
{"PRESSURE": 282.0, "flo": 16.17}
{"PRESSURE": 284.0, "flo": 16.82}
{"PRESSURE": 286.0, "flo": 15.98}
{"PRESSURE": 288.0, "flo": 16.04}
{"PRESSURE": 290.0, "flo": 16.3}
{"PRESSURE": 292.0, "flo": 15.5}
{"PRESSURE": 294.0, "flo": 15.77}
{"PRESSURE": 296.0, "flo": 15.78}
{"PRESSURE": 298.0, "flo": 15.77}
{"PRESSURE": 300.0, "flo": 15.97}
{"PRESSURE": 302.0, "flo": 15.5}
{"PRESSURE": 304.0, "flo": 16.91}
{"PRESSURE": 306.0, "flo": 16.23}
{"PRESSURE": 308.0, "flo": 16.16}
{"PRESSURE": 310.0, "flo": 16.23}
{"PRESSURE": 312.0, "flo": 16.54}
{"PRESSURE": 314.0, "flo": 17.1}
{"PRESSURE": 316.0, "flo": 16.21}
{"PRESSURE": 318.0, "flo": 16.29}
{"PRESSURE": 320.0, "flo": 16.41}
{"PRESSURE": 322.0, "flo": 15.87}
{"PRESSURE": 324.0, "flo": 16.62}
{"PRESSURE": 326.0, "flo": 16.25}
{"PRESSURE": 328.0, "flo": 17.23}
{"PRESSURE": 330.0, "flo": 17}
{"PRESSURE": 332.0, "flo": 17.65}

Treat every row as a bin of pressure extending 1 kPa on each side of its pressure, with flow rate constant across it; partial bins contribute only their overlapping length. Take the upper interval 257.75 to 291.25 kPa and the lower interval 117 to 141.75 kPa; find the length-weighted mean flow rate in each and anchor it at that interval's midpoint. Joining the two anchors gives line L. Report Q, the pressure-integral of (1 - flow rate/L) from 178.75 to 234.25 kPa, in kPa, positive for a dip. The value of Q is 1.2 kPa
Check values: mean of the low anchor 20.6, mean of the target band 18.2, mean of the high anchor 16.9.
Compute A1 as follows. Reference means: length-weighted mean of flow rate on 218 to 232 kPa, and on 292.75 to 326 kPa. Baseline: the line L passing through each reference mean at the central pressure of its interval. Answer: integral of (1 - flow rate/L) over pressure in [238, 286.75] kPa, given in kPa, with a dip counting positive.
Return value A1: -0.3 kPa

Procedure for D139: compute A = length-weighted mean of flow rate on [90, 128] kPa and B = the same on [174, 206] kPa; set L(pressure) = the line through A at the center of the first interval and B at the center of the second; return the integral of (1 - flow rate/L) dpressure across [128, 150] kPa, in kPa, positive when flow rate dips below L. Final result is 0.63 kPa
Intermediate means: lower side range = 21.8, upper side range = 19.3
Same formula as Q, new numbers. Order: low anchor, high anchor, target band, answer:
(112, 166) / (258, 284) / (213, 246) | 2.84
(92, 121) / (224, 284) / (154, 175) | 0.36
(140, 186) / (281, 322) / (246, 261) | 0.68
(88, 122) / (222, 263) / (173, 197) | -0.78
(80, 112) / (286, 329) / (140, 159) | 1.08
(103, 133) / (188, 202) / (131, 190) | 1.36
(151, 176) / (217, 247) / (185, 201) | -1.00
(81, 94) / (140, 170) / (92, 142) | 1.76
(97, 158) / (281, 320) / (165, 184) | 0.36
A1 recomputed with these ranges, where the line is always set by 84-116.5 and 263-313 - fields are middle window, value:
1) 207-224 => 1.1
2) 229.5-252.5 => 2.5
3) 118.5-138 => 1.0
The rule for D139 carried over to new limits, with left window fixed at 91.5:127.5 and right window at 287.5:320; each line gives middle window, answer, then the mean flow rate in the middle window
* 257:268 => -0.1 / 17.6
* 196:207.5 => 0.1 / 19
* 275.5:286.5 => 0.3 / 16.3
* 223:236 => 1.3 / 16.5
